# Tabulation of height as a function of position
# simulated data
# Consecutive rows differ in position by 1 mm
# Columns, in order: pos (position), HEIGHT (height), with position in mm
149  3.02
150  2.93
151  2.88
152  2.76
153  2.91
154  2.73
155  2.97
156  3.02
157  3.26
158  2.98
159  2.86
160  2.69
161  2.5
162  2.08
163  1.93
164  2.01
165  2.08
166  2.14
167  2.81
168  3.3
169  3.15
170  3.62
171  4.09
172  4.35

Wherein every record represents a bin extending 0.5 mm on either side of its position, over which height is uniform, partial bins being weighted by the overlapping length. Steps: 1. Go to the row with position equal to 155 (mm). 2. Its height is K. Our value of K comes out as 2.97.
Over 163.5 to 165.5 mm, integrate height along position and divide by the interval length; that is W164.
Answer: 2.04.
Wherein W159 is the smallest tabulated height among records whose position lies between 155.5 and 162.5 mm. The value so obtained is 2.08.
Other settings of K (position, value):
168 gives 3.3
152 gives 2.76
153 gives 2.91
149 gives 3.02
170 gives 3.62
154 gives 2.73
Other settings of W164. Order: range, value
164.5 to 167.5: 2.34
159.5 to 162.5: 2.42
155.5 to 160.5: 2.96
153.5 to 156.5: 2.91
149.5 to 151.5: 2.91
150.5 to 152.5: 2.82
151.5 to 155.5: 2.84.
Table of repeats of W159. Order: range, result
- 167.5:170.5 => 3.15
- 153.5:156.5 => 2.73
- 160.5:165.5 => 1.93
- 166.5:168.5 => 2.81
